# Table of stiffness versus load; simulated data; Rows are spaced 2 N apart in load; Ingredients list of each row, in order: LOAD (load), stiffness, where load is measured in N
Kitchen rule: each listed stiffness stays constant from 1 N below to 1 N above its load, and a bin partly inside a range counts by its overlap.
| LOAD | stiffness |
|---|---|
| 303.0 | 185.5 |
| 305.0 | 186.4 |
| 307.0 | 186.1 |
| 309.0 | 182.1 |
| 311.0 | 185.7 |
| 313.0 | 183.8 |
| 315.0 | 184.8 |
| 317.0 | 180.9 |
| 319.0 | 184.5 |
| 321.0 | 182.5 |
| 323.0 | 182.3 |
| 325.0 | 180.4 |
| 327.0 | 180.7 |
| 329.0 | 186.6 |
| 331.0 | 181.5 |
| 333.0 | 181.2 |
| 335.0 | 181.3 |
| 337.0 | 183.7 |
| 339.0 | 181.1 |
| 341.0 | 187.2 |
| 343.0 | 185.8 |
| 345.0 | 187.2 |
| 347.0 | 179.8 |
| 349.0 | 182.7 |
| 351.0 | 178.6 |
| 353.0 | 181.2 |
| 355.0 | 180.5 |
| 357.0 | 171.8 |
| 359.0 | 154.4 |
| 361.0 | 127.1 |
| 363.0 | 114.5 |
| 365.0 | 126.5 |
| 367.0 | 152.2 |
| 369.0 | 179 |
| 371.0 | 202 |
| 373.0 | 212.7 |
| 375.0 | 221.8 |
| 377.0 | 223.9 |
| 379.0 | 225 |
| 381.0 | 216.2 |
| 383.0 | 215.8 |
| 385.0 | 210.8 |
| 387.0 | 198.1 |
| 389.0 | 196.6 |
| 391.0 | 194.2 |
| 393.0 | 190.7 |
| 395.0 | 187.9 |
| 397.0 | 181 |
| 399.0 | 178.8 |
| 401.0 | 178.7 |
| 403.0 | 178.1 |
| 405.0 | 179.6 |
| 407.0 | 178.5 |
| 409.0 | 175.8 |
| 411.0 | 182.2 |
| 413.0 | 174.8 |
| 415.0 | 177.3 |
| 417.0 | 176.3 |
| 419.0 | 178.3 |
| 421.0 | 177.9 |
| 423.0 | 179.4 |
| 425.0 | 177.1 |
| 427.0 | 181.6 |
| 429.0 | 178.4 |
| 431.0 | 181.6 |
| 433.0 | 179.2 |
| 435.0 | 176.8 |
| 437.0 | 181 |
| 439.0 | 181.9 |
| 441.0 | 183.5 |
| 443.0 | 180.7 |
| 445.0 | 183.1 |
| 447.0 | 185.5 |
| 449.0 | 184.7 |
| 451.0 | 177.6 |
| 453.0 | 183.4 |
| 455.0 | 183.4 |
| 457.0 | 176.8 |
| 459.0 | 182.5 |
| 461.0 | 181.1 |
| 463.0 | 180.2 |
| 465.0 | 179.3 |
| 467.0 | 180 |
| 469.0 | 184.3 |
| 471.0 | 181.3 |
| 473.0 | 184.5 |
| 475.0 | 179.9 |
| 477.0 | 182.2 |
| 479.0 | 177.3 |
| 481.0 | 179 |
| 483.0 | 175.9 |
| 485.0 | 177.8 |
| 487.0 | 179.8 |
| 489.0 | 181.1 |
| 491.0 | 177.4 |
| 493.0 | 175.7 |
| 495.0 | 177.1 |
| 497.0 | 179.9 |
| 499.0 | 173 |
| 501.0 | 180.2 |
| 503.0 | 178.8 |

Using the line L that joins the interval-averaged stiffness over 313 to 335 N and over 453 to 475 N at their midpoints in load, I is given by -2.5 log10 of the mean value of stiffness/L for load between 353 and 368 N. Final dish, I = 0.22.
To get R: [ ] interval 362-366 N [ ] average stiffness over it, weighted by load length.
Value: 120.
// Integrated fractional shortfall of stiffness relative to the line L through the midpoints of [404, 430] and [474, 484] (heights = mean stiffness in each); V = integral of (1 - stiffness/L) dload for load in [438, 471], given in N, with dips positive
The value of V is -0.58 N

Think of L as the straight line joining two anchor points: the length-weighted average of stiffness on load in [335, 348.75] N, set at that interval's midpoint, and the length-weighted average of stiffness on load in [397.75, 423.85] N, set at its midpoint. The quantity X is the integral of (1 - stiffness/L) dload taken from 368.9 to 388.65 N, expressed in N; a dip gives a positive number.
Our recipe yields -3.4 N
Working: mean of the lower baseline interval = 184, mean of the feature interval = 212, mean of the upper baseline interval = 178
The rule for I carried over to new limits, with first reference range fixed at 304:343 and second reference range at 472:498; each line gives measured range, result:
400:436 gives 0.01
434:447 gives -0.01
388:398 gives -0.05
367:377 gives -0.11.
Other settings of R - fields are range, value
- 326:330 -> 184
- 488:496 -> 178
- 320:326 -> 182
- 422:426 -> 178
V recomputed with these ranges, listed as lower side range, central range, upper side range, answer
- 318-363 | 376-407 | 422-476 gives -3.1 N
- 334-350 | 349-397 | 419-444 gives -0.8 N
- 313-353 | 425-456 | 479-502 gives -0.3 N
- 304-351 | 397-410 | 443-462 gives 0.3 N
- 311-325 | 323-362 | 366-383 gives 3.0 N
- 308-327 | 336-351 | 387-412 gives 0.0 N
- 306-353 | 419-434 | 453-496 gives 0.1 N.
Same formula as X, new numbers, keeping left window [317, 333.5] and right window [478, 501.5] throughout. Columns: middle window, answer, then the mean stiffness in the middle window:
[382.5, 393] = -1.2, 201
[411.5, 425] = 0.2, 177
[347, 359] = 0.3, 177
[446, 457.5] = -0.2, 182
